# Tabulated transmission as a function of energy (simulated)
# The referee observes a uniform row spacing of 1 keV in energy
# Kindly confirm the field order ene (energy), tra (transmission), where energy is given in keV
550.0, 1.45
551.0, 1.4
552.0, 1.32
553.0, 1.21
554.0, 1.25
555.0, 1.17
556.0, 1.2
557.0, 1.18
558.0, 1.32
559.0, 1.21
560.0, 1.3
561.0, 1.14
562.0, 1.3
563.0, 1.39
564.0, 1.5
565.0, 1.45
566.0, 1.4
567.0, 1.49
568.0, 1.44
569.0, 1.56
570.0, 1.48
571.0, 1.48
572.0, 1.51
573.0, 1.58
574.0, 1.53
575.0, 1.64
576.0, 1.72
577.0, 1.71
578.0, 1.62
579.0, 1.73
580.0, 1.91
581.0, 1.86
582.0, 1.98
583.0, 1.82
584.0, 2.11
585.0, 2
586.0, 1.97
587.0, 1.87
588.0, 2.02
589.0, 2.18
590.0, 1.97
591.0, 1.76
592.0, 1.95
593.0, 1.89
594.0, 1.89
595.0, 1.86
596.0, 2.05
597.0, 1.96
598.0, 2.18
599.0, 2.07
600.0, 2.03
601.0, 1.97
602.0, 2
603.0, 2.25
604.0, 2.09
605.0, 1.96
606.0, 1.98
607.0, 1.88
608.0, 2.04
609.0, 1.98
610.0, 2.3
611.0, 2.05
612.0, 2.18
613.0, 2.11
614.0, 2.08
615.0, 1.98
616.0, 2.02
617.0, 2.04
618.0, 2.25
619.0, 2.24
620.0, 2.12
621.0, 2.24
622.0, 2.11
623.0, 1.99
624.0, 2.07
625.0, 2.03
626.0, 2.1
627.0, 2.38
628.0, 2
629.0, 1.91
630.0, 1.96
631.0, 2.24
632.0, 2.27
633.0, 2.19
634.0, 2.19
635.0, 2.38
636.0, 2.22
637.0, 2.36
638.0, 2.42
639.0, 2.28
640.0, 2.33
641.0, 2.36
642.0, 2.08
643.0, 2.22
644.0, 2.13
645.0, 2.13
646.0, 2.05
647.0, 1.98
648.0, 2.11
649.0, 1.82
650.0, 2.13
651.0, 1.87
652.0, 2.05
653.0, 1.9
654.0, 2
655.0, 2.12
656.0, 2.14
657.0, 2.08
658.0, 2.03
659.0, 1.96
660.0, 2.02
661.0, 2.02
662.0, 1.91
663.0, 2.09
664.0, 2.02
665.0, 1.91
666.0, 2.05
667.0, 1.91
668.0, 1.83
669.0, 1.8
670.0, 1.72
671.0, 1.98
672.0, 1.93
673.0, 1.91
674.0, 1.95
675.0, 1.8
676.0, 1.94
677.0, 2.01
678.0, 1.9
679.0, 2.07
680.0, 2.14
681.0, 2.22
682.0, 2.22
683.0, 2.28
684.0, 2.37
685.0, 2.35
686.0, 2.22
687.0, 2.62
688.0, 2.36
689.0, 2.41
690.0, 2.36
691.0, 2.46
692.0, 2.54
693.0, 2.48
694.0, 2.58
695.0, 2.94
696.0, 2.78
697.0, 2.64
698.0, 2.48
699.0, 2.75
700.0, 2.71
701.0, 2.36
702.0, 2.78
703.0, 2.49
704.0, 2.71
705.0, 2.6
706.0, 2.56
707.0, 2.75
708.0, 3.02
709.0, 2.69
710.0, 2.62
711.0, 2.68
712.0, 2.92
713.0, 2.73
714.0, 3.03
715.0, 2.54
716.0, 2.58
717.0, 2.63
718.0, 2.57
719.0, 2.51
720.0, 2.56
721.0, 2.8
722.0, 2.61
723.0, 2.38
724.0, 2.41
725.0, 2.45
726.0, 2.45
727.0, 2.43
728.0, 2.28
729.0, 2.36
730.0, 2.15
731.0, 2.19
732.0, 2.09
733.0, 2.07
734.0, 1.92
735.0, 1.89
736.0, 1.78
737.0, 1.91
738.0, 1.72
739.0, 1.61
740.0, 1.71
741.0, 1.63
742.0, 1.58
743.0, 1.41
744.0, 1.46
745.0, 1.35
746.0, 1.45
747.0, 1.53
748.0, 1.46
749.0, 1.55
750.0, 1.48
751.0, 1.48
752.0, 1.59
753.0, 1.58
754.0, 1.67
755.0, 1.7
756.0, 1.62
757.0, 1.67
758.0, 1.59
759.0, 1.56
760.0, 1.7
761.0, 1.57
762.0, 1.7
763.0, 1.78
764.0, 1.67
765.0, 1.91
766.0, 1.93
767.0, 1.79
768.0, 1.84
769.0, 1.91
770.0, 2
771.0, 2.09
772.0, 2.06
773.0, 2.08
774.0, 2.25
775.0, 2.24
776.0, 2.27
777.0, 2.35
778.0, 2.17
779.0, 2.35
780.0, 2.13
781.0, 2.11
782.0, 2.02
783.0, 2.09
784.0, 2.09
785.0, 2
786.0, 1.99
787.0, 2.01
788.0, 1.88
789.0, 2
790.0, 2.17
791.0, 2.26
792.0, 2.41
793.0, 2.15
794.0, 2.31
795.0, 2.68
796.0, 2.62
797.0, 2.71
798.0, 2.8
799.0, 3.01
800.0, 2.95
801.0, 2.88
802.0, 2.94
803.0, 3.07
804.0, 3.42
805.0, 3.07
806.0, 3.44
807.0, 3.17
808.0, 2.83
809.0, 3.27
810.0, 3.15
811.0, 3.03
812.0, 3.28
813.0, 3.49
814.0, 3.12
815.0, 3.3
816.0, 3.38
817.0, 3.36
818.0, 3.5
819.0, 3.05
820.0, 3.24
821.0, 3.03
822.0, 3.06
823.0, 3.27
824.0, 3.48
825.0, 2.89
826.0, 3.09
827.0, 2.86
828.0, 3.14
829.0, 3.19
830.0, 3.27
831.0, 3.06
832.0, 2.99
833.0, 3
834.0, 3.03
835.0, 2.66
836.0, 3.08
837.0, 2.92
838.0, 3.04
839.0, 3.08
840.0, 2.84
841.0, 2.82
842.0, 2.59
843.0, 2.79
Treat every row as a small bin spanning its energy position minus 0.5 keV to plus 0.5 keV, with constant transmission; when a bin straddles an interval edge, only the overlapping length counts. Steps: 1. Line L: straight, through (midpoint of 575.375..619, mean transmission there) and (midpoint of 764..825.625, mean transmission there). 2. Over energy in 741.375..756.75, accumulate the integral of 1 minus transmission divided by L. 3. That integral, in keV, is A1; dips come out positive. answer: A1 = 5.8 keV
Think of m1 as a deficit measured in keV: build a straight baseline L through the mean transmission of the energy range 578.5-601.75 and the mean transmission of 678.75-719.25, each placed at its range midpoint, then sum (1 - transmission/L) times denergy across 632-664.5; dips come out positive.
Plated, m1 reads 2.29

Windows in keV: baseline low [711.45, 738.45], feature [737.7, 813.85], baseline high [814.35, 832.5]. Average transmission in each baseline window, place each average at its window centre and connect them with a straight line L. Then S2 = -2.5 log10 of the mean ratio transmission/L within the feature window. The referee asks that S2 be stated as 0.29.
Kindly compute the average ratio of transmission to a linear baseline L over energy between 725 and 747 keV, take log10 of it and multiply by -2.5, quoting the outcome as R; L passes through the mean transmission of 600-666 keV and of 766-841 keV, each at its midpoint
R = 0.29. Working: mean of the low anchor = 2.1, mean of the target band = 1.88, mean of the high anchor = 2.71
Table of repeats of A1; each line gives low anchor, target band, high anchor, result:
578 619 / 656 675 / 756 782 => 0.3 keV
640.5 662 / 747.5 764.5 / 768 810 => 5.4 keV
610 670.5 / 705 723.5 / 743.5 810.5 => -4.8 keV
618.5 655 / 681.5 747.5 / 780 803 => -2.6 keV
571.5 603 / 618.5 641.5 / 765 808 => -2.3 keV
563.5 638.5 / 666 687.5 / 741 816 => 0.1 keV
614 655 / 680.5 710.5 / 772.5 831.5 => -2.4 keV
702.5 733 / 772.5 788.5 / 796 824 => 4.5 keV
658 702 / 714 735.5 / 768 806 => -1.0 keV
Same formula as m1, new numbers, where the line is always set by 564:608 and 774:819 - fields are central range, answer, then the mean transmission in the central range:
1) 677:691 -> -0.3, 2.27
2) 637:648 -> -0.8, 2.2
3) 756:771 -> 4.6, 1.77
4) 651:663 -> 0.5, 2.02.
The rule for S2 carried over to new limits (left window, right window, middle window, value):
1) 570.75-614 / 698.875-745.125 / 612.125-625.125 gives -0.05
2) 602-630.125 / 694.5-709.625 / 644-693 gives 0.18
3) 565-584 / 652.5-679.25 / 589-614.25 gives -0.16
